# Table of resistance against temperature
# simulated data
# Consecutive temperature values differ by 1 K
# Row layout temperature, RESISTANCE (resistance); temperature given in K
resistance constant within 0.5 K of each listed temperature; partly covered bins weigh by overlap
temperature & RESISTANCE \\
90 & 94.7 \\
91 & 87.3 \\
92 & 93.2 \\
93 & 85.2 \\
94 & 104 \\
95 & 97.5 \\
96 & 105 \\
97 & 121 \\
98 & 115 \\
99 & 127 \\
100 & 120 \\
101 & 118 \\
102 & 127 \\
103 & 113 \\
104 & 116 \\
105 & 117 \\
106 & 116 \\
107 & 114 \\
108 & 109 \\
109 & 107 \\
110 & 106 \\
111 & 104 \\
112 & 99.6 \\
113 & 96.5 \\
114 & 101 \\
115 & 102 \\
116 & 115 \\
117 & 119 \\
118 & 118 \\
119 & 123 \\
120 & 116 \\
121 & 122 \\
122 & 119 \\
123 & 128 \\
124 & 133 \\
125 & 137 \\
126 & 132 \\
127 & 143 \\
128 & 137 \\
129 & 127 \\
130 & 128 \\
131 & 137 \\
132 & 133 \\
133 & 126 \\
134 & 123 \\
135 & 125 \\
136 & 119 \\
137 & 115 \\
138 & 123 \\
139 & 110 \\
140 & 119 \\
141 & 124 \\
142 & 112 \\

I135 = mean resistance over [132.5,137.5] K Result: 122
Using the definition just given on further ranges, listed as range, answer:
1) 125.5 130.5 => 133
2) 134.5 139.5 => 118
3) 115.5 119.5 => 119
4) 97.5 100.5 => 121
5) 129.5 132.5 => 133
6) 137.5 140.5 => 117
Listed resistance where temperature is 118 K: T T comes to 118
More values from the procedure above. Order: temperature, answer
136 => 119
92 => 93.2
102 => 127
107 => 114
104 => 116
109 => 107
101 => 118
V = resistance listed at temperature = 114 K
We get 101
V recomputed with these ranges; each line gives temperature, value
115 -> 102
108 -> 109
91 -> 87.3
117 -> 119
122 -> 119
